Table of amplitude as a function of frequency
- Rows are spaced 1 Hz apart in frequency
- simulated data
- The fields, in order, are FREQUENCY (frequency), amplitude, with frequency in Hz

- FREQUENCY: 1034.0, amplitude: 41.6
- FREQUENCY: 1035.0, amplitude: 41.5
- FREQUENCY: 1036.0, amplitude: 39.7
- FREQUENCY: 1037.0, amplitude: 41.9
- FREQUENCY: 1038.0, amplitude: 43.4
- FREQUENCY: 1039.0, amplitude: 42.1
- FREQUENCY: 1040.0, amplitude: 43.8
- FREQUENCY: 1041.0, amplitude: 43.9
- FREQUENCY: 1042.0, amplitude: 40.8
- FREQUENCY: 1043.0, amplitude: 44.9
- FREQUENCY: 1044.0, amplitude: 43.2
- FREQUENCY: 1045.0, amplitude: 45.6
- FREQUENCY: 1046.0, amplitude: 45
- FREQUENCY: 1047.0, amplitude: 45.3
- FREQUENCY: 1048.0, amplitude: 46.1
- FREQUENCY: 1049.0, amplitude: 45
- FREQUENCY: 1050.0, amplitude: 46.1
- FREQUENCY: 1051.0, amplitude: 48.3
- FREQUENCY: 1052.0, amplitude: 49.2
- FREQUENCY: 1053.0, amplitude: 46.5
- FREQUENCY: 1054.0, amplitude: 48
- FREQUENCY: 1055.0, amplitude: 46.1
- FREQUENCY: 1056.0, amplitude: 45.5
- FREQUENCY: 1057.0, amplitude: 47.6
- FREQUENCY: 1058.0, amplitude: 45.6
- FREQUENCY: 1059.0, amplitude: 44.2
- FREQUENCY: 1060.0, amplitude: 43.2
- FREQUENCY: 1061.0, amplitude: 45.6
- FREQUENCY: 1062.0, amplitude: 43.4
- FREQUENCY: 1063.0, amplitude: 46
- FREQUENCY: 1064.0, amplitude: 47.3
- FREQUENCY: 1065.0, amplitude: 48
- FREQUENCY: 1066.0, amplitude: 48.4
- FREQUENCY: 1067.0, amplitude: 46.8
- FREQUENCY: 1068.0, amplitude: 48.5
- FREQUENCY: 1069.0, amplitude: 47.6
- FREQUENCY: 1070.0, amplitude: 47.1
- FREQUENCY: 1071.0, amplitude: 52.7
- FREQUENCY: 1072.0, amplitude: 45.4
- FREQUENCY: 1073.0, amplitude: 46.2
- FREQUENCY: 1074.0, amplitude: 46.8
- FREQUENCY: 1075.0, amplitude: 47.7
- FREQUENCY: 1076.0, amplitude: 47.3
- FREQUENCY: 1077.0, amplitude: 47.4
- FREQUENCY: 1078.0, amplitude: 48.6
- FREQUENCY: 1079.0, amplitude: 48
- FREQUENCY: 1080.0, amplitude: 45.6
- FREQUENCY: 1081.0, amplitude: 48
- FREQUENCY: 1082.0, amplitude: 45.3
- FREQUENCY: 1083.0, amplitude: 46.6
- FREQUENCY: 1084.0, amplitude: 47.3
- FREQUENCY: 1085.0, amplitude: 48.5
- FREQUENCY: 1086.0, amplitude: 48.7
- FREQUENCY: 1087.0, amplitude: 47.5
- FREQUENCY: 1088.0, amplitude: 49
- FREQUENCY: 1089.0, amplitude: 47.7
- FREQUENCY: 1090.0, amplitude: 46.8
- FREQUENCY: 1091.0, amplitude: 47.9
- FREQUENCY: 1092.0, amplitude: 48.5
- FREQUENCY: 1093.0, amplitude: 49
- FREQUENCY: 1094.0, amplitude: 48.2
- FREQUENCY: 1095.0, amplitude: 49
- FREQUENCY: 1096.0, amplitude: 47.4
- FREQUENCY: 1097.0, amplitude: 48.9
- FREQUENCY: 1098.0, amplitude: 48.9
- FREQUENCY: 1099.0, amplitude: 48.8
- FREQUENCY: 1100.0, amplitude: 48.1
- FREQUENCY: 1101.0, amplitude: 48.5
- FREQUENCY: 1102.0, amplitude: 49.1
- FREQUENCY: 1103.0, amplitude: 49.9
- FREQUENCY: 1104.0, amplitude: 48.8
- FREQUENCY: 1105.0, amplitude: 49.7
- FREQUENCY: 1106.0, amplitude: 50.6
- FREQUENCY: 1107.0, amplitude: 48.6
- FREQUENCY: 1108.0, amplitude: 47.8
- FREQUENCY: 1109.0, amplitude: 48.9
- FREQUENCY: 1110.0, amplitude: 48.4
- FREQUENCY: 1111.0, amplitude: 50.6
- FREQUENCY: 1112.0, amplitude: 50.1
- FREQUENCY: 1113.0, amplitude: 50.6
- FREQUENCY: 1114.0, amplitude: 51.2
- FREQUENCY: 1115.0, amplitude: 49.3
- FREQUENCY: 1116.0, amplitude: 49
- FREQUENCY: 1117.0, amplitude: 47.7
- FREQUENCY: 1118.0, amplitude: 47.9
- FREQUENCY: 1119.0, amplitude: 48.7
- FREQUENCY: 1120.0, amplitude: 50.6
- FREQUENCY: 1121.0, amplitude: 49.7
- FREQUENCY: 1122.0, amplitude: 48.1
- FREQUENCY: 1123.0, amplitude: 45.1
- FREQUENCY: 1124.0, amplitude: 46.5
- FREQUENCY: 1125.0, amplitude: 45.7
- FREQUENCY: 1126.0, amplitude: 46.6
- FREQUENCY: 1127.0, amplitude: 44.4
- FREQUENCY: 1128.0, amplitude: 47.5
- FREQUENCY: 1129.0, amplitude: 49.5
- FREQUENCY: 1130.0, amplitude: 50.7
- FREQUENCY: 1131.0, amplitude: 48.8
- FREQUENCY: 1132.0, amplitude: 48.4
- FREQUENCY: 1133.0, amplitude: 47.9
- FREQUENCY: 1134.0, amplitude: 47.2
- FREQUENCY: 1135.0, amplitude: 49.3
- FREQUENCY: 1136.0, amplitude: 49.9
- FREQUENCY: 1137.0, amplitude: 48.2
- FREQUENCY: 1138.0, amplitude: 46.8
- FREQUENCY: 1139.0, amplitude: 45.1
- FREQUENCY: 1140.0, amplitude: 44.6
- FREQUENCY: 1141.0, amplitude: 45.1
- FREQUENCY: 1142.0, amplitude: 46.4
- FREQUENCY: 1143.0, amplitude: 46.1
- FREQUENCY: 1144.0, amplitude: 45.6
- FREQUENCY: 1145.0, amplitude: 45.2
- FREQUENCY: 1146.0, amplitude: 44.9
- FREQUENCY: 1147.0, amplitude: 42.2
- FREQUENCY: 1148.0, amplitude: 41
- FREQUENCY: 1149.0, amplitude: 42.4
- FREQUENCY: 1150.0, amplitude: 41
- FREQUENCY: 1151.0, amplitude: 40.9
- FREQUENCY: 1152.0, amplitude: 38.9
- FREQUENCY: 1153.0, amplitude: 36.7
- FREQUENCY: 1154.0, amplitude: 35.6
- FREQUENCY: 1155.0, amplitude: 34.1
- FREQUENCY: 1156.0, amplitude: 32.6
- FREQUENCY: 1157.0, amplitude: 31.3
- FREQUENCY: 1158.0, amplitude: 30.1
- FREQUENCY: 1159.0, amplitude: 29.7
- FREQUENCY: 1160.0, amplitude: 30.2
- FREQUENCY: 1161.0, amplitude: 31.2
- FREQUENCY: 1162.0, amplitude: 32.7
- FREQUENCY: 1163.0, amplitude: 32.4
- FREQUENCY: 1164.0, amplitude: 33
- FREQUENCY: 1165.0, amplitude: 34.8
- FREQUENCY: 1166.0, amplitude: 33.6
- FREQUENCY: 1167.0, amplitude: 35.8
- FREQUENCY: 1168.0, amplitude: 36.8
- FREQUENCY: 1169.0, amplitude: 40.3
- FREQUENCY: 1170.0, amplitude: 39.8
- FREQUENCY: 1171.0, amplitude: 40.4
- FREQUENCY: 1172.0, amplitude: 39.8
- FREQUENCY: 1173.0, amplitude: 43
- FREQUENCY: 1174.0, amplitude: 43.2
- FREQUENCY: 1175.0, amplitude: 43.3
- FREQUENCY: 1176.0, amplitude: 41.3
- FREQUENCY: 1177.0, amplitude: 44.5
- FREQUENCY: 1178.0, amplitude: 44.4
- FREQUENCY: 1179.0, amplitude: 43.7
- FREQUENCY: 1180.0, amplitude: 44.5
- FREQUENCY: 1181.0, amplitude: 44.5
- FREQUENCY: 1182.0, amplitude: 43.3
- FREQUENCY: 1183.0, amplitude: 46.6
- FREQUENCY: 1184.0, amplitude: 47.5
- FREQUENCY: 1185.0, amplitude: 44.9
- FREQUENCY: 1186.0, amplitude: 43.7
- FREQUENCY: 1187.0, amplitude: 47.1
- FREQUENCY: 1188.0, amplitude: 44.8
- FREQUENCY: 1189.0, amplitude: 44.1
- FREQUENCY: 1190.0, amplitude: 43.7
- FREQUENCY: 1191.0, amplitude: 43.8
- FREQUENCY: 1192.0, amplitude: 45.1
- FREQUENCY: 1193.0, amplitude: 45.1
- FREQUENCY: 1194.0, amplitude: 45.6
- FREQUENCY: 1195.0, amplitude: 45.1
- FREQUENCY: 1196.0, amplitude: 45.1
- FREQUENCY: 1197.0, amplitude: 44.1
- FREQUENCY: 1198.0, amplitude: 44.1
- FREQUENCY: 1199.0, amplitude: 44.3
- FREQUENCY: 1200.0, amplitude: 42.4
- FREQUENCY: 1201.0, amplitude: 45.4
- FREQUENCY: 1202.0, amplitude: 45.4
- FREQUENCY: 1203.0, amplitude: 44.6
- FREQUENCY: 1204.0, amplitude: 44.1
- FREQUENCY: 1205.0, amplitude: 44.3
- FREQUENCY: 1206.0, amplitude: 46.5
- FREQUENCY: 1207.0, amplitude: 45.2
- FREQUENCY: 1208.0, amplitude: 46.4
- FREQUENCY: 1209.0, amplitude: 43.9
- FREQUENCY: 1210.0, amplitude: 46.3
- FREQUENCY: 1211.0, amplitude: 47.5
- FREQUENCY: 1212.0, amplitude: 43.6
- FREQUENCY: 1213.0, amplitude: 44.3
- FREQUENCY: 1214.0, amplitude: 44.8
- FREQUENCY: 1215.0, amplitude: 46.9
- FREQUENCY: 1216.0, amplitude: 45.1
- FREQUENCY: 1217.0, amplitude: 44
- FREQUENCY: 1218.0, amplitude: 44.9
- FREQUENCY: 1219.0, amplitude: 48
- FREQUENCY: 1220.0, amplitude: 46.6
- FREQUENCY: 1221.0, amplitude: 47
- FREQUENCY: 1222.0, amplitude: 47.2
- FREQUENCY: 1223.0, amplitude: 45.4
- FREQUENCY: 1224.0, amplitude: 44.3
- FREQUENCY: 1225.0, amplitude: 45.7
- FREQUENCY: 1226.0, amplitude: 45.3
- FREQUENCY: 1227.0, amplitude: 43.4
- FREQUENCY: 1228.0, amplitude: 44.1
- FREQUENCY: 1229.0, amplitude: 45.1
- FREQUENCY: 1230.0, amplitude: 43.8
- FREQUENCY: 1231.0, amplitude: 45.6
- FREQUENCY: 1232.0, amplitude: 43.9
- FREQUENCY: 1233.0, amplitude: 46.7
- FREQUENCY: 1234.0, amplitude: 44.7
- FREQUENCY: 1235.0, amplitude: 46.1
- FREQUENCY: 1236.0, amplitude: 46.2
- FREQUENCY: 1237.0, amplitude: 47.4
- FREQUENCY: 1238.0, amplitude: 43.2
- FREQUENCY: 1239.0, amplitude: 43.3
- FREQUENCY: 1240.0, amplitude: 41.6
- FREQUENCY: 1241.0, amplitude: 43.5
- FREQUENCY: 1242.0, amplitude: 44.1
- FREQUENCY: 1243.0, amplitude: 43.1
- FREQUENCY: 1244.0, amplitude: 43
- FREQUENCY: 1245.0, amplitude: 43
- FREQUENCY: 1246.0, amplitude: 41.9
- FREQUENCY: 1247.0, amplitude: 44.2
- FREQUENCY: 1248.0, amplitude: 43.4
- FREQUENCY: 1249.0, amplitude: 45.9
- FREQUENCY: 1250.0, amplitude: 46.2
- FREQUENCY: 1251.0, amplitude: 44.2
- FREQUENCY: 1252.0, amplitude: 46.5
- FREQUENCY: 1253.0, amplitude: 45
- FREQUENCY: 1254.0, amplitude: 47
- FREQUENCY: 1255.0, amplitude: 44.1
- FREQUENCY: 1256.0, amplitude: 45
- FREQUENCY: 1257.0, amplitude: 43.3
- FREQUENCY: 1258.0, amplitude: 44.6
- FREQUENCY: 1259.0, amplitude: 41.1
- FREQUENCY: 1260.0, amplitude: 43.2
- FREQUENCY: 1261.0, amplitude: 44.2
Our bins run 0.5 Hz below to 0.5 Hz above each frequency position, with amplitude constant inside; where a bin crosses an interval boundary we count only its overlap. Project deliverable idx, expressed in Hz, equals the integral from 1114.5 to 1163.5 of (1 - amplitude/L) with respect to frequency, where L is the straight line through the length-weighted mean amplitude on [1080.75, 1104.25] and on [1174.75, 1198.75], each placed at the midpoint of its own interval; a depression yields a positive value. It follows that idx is 3.4 Hz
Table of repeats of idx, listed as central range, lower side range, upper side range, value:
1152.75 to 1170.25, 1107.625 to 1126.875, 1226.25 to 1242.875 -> 4.9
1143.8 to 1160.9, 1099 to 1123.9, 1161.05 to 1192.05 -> 2.6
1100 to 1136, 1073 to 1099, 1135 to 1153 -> -2.2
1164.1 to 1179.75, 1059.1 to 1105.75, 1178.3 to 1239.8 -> 1.9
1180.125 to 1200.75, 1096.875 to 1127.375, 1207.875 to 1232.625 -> 0.7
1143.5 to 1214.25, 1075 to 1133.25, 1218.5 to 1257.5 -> 7.3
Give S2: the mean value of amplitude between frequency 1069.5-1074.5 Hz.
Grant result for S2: 47.6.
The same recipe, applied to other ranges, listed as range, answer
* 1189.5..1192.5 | 44.2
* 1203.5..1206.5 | 45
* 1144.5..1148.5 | 43.3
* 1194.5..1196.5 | 45.1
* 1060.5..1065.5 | 46.1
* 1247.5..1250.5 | 45.2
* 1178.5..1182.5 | 44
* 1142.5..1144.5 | 45.9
